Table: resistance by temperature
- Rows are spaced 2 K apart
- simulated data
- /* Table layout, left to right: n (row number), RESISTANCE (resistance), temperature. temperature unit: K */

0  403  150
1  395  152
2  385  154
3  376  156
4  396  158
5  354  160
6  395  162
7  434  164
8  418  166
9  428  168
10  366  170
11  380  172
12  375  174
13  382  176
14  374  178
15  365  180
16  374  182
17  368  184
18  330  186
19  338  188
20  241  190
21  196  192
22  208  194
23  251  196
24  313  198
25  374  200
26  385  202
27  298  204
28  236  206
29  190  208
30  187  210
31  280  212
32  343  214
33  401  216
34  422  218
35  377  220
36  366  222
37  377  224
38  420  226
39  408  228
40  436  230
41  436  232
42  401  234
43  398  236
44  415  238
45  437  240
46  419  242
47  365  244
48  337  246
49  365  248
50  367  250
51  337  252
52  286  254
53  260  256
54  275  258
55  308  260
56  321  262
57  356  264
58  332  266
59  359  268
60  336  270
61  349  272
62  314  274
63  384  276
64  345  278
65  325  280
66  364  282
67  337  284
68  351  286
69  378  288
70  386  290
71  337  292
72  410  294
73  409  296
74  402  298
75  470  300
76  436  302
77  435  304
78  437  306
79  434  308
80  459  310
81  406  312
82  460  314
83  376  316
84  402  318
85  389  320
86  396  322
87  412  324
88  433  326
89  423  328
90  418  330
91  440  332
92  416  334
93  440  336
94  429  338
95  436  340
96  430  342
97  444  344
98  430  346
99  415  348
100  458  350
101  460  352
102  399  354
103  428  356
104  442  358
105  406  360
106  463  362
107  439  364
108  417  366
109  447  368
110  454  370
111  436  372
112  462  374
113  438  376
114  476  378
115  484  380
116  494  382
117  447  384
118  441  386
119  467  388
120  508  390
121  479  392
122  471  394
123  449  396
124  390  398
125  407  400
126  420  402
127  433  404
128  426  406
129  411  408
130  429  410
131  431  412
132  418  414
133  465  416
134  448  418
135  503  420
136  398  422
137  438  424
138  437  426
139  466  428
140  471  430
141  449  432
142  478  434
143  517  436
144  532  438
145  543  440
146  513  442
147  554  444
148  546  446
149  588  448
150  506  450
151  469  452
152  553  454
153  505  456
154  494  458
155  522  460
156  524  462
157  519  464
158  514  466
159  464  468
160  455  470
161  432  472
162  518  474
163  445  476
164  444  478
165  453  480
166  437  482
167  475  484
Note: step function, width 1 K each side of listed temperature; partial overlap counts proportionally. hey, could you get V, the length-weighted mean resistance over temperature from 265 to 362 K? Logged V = 404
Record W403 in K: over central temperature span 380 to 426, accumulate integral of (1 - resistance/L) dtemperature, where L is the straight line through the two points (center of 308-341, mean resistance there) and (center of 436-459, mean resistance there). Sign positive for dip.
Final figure 4.1 K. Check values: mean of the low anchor 421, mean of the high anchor 527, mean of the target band 445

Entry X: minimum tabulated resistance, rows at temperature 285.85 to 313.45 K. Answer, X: 337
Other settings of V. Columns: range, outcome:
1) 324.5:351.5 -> 432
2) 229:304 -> 367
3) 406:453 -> 478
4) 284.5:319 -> 410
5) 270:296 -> 358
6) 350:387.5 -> 447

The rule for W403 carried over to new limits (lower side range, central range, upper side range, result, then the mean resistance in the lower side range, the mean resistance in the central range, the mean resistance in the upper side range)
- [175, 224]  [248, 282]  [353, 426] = 2.89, 318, 330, 443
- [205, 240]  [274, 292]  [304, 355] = 1.92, 361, 355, 426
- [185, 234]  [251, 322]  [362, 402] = 2.47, 327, 371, 452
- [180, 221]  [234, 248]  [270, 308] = -2.15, 307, 393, 382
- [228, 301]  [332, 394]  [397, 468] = -2.24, 365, 446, 477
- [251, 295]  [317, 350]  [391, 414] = -3.57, 339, 423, 431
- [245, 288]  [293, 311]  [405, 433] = -3.63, 335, 432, 442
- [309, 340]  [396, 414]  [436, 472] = 2.23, 420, 420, 515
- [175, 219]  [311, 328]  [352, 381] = -0.15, 312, 410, 443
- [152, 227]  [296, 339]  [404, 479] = -1.10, 344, 424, 481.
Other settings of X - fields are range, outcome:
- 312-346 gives 376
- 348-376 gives 399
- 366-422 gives 390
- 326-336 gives 416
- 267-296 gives 314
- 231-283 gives 260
